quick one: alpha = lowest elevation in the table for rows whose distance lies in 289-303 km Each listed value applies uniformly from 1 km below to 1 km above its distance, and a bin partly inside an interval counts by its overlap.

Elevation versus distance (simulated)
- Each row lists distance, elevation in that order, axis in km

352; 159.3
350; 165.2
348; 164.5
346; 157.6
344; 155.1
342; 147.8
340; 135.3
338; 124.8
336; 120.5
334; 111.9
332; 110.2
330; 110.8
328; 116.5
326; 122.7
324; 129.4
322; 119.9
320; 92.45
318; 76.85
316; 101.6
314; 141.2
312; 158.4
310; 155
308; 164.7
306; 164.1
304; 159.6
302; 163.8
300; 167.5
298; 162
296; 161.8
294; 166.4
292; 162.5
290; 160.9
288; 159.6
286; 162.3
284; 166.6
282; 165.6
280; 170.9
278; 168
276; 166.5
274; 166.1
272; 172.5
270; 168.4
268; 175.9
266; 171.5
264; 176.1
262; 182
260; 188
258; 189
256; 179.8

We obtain 160.9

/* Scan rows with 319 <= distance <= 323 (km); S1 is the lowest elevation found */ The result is 92.45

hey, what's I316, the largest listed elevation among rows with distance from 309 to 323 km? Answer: 158.4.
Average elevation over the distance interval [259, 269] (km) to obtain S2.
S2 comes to 179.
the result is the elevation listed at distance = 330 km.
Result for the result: 110.8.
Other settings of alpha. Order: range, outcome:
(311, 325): 76.85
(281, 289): 159.6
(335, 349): 120.5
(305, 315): 141.2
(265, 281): 166.1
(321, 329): 116.5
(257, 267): 171.5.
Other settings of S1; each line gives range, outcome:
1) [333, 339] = 111.9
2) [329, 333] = 110.2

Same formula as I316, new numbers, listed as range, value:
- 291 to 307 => 167.5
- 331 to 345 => 155.1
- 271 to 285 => 172.5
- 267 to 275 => 175.9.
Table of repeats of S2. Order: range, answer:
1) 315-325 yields 104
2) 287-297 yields 162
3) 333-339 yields 119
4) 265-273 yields 172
